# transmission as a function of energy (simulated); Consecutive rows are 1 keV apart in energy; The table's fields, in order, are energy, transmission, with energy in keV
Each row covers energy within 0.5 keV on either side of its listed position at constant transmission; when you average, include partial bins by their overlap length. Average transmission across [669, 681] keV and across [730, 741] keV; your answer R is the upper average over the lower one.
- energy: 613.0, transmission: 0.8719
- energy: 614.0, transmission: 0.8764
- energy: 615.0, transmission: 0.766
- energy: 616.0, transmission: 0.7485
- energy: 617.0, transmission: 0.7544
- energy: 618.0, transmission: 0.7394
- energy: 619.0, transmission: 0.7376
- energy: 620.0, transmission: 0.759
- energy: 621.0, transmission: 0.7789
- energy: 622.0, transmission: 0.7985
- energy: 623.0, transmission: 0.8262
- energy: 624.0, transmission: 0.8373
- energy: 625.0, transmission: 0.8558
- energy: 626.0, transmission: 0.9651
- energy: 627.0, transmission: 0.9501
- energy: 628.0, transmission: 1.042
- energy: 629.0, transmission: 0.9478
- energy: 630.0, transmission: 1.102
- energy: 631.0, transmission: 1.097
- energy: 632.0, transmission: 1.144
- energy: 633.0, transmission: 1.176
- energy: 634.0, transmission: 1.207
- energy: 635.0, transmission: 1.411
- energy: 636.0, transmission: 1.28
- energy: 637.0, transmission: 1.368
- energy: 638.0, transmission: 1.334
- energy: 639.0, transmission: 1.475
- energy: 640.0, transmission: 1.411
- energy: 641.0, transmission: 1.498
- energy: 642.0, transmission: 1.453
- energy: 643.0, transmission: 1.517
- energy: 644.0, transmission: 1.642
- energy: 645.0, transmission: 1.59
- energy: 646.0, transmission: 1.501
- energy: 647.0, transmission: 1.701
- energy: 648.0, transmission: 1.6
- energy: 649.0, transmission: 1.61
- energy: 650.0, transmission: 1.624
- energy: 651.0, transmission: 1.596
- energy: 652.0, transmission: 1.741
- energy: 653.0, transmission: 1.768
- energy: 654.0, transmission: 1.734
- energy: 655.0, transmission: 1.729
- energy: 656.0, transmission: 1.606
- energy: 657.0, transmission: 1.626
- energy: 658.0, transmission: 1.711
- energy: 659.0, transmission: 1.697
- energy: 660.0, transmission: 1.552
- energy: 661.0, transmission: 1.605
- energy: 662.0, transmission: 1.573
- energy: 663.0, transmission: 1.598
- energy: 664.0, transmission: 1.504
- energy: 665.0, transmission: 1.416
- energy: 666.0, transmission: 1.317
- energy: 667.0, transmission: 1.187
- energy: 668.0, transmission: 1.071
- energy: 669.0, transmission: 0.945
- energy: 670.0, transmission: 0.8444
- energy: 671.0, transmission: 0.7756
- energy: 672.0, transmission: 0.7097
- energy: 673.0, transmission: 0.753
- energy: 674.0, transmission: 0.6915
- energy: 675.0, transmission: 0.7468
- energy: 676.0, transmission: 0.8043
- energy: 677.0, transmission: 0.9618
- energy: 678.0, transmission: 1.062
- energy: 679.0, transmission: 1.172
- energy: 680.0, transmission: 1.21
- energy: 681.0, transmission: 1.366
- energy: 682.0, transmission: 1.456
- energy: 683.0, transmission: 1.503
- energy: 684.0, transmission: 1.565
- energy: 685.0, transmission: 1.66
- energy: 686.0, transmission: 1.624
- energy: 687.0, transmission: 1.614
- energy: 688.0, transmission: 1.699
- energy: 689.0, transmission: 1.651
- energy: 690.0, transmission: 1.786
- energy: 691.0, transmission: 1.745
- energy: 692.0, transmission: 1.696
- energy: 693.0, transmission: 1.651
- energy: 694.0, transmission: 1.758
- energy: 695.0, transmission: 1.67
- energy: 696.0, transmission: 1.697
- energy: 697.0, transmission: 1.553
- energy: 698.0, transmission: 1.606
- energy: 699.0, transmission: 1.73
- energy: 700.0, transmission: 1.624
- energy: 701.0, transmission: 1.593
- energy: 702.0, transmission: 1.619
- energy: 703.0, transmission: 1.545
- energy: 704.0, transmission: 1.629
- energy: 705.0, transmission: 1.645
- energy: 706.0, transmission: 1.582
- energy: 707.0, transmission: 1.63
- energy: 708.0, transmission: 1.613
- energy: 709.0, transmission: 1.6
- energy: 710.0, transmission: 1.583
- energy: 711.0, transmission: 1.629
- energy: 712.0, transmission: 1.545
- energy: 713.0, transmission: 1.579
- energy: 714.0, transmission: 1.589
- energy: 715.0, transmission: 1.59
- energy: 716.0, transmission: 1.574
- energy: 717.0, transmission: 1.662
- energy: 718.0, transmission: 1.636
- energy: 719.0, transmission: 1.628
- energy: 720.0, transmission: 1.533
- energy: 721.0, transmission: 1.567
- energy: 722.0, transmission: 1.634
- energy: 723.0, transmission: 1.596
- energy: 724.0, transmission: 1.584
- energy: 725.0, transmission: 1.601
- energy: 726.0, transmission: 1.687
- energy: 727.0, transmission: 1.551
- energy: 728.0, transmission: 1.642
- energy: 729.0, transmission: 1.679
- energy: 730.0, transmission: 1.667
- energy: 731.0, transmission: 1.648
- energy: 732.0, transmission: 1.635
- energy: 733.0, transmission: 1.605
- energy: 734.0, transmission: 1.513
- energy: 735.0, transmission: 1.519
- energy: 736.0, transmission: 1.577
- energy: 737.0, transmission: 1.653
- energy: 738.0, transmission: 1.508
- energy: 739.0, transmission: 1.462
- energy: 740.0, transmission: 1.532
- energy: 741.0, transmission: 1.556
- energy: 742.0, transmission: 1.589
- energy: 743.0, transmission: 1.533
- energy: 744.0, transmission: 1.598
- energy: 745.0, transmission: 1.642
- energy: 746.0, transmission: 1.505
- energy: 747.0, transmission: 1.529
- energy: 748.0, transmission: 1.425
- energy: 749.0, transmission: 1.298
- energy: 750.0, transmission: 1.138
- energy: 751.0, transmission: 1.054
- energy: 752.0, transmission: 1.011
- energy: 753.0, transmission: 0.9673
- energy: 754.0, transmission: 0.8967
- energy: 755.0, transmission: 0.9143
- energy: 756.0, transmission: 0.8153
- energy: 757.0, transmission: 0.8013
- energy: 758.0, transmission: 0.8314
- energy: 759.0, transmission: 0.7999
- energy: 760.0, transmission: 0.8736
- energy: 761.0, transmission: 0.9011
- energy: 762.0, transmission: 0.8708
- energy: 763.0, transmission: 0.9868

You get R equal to 1.7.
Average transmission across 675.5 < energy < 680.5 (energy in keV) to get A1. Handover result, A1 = 1.04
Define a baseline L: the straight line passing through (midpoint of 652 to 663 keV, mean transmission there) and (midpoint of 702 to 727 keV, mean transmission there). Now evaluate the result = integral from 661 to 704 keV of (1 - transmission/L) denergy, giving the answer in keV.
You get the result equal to 6.6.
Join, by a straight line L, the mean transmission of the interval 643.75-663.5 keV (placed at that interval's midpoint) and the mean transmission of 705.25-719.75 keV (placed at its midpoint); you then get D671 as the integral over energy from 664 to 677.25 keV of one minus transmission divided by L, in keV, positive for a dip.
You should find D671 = 5.4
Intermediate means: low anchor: 1.64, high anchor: 1.6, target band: 0.961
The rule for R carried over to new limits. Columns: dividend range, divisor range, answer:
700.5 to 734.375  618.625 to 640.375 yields 1.50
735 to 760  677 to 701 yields 0.82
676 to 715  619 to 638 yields 1.51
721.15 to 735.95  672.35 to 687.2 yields 1.34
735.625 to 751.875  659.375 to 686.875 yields 1.20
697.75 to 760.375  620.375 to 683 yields 1.15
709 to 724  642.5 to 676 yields 1.15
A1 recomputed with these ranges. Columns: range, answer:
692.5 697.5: 1.67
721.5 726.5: 1.62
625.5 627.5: 0.958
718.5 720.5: 1.58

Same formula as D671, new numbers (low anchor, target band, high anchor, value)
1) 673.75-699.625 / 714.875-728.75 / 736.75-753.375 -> -1.73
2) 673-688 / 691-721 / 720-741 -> -4.32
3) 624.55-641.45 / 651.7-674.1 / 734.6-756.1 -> -2.33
